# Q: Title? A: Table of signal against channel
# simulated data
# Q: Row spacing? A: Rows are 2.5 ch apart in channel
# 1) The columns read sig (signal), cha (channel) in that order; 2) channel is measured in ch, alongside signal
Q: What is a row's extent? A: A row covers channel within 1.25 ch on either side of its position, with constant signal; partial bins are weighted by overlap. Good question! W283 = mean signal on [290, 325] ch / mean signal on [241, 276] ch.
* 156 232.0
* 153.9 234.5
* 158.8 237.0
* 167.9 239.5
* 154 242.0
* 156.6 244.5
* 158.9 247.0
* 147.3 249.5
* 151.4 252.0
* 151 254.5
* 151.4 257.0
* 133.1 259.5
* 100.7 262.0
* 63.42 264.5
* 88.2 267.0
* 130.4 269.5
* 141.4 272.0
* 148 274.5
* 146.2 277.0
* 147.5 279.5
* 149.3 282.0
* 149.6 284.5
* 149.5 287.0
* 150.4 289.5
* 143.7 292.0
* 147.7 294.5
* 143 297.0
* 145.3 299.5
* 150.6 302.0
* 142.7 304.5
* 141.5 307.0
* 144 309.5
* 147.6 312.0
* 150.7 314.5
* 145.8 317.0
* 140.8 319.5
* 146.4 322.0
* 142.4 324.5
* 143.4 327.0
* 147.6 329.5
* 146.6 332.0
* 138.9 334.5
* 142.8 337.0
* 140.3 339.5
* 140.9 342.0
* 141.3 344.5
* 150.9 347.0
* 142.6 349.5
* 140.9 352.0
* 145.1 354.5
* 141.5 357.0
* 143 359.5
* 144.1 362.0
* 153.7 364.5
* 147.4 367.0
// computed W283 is 1.09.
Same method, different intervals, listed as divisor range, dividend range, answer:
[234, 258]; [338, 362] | 0.92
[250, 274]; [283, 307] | 1.17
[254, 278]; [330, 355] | 1.15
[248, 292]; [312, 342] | 1.06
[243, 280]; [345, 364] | 1.07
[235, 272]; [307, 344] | 1.05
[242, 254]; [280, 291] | 0.97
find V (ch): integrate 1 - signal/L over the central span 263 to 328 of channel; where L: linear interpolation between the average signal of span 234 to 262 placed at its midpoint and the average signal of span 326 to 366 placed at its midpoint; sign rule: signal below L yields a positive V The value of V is 3.3 ch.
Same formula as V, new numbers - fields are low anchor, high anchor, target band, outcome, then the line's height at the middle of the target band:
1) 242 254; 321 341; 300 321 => 0.1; 146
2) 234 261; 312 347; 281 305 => 0.1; 148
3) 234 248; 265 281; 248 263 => 0.6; 146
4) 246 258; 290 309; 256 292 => 3.9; 149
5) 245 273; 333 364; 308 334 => -1.2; 139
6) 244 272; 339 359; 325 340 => -0.3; 141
